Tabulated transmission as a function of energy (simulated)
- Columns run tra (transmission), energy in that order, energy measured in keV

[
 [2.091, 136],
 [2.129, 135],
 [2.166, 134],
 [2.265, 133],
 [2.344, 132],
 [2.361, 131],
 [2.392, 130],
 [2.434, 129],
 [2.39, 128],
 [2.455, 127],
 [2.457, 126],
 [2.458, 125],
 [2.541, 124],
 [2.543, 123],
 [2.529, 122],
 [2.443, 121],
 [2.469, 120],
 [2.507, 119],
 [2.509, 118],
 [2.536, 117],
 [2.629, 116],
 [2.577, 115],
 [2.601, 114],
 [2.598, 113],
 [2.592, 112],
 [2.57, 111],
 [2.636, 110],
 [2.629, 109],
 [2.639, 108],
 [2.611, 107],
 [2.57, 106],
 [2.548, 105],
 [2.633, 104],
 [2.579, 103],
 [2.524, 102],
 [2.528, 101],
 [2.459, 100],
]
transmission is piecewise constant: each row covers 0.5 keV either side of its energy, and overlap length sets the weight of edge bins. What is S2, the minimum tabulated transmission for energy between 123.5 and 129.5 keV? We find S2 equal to 2.39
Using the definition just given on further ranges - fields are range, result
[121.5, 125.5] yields 2.458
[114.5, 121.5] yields 2.443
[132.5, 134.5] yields 2.166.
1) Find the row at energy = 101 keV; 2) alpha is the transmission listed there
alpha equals 2.528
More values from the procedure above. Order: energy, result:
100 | 2.459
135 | 2.129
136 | 2.091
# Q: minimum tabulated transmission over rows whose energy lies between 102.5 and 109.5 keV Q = 2.548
